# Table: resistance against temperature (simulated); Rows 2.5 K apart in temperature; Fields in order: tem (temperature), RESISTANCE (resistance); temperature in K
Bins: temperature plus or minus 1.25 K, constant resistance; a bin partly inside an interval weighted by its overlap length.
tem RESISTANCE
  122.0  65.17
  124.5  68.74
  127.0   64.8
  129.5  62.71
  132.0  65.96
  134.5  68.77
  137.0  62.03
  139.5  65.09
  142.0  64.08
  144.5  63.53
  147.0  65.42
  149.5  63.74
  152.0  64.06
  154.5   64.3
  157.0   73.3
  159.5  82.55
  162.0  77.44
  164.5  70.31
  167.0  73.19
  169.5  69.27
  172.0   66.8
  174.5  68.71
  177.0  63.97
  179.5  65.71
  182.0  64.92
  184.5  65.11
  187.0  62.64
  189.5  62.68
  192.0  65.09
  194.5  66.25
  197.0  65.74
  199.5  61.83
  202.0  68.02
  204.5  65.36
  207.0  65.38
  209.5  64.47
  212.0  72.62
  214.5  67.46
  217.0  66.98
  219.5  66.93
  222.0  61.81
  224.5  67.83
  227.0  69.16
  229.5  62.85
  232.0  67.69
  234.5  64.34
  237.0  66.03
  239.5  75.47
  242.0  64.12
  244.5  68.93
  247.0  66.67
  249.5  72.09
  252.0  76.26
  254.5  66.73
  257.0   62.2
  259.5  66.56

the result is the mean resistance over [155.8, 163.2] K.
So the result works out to 77.8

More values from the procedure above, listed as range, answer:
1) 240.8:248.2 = 66.6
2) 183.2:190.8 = 63.5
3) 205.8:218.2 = 67.4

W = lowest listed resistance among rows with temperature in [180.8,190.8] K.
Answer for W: 62.64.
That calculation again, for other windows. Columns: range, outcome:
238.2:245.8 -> 64.12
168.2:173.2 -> 66.8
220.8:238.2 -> 61.81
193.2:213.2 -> 61.83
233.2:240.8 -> 64.34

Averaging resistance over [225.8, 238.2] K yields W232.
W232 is 66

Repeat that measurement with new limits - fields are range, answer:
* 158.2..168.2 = 75.9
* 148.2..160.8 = 69.6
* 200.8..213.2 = 67.1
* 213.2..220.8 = 67.1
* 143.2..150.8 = 64.2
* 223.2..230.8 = 66.6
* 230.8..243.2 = 67.5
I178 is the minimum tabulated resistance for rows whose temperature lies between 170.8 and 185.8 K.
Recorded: 63.97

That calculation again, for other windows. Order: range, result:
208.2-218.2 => 64.47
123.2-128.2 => 64.8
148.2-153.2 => 63.74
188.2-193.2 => 62.68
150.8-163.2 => 64.06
